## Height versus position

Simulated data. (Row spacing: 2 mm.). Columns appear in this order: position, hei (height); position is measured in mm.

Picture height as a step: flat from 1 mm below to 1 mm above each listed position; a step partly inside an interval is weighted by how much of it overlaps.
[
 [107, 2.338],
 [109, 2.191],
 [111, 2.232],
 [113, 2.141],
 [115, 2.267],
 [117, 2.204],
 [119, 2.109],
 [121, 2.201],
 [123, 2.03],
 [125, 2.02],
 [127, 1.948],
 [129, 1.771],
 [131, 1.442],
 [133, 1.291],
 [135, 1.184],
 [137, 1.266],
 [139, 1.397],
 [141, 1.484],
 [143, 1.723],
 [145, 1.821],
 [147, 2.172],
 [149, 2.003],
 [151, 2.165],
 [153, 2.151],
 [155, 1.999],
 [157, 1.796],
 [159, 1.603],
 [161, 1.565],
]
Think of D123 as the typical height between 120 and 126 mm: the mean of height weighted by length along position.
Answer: 2.08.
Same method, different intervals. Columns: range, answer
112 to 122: 2.18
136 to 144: 1.47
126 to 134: 1.61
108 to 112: 2.21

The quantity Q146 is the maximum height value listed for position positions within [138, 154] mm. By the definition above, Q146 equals 2.172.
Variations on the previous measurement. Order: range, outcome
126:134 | 1.948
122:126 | 2.03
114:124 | 2.267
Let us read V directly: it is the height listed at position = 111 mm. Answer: 2.232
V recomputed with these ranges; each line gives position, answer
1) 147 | 2.172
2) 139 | 1.397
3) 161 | 1.565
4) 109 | 2.191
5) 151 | 2.165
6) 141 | 1.484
